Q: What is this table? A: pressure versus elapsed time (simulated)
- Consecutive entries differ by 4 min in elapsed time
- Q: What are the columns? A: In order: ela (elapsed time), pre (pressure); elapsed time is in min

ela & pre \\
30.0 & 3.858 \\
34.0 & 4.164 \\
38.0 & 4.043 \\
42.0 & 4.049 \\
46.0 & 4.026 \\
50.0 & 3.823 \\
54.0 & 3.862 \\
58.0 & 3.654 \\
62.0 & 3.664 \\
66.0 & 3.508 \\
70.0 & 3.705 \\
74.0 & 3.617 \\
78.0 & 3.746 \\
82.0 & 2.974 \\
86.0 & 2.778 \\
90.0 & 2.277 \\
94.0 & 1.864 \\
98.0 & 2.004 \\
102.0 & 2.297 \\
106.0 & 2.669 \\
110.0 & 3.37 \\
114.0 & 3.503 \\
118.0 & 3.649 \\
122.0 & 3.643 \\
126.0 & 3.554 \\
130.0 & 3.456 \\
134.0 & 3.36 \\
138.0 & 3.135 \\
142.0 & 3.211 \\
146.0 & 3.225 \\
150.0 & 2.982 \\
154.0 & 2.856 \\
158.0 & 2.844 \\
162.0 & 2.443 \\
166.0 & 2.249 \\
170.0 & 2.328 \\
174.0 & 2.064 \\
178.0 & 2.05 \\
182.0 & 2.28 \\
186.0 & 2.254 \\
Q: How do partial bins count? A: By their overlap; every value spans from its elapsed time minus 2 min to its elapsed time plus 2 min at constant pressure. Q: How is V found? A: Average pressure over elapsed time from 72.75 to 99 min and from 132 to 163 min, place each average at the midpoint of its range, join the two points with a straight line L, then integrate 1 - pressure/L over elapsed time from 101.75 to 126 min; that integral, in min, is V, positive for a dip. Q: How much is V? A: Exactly -3.4 min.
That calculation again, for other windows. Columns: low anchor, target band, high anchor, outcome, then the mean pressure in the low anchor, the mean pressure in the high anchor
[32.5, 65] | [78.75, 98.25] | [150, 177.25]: 5.2 min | 3.89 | 2.48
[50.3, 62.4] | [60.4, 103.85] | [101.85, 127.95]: 7.6 min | 3.75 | 3.31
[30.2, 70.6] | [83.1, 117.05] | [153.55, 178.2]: 6.0 min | 3.86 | 2.4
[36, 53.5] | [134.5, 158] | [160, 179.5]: -4.8 min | 3.97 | 2.23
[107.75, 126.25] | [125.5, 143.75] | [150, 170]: -1.0 min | 3.53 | 2.61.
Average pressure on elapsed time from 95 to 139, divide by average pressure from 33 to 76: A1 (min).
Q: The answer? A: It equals 0.8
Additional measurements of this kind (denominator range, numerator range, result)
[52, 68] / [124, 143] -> 0.91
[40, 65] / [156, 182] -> 0.61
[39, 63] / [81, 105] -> 0.61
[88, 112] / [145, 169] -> 1.13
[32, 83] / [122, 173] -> 0.79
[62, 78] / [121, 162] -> 0.87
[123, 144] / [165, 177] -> 0.65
